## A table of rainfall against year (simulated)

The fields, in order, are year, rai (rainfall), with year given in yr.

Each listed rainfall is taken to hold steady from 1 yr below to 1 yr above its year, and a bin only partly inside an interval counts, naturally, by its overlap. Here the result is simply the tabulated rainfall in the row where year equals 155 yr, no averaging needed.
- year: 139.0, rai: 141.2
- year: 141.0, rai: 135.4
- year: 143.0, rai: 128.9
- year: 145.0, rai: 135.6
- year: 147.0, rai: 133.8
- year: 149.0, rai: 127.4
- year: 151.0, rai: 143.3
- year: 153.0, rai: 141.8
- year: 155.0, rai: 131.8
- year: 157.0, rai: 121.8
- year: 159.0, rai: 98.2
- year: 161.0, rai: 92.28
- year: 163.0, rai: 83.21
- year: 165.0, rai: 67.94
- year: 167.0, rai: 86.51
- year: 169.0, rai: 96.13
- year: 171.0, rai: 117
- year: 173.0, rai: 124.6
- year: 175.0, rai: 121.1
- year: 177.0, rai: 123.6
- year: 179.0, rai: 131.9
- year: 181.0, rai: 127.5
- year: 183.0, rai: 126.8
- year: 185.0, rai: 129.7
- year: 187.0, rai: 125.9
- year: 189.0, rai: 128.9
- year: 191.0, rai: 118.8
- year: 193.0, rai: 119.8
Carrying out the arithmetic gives 131.8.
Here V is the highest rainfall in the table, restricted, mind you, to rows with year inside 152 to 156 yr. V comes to 141.8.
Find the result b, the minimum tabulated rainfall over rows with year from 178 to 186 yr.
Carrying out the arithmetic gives 126.8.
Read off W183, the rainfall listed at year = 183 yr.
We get 126.8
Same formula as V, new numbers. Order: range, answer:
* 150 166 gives 143.3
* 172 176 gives 124.6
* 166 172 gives 117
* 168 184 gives 131.9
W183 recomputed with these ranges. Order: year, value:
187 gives 125.9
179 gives 131.9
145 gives 135.6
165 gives 67.94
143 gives 128.9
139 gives 141.2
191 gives 118.8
